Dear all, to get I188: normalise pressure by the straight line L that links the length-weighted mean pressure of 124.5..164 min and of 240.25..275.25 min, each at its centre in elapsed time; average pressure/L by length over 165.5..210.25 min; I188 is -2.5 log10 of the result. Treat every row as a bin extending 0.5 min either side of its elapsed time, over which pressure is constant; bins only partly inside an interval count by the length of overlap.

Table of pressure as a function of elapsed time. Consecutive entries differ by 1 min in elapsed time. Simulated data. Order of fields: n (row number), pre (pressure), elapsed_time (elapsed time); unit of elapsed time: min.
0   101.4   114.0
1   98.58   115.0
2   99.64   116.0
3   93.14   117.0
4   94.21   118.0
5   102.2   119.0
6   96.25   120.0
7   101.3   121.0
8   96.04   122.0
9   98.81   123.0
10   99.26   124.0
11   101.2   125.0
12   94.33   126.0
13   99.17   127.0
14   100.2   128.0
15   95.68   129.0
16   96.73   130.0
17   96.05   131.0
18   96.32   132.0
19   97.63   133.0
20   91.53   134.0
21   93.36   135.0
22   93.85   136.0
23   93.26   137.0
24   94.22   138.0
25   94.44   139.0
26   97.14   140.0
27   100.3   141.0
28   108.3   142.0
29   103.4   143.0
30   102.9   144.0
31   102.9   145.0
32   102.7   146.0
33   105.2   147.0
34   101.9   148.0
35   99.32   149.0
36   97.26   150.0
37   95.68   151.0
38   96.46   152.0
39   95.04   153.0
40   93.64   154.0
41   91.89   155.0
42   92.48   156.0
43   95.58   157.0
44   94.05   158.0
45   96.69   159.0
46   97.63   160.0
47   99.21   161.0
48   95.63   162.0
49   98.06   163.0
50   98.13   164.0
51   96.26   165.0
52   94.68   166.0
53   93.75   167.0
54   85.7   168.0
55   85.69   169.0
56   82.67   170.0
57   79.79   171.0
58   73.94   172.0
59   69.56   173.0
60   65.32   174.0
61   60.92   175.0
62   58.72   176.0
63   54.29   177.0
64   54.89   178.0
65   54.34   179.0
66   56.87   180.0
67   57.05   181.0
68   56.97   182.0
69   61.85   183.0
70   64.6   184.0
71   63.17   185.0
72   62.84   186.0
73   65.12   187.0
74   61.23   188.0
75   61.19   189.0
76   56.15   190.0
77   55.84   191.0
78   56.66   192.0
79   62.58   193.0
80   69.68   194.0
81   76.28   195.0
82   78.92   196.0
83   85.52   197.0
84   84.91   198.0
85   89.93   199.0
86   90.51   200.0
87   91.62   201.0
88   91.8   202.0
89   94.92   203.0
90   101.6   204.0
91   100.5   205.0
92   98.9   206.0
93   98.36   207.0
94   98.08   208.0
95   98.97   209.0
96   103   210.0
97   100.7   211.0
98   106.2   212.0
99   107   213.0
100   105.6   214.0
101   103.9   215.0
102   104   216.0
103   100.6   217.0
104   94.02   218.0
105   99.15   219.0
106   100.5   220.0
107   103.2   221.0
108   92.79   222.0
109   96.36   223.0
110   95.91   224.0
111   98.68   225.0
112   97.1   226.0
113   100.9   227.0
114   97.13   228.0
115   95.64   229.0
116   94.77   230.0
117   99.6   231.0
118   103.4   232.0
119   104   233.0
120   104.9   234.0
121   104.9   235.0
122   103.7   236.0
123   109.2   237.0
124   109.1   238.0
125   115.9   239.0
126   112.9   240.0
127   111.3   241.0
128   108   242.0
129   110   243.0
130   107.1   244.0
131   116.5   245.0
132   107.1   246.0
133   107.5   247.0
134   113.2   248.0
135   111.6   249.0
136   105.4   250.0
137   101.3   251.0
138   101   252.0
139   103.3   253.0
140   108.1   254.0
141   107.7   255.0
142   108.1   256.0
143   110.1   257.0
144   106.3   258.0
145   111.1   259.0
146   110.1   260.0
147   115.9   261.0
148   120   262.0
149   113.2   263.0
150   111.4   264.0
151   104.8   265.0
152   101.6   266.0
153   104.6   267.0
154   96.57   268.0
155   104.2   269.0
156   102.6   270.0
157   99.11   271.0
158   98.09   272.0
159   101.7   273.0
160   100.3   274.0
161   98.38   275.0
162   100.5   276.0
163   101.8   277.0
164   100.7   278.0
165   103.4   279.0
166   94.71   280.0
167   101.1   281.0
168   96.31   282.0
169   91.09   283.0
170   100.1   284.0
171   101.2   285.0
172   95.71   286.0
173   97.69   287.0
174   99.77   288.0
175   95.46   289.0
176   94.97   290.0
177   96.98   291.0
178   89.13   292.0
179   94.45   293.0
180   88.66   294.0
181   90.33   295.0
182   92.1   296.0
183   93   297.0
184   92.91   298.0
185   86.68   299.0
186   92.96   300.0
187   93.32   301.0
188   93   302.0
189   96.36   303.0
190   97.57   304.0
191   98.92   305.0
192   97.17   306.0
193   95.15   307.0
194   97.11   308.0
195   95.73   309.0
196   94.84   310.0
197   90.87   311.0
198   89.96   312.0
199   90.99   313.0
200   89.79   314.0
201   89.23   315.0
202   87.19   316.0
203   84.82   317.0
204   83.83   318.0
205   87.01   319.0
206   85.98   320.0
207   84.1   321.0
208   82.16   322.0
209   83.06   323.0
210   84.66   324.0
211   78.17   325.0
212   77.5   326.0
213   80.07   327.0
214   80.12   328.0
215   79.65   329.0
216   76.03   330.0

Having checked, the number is 0.32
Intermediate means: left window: 97.5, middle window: 75.6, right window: 107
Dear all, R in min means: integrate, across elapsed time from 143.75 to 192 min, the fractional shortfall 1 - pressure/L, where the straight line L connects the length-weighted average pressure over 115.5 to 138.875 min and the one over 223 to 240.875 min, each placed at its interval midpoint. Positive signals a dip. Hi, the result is 8.9 min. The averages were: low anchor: 96.7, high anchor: 103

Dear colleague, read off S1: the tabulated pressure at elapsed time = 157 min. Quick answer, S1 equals 95.58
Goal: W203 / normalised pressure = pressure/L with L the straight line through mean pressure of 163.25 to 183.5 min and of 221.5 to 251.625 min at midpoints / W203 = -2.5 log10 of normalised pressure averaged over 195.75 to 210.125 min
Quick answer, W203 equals -0.08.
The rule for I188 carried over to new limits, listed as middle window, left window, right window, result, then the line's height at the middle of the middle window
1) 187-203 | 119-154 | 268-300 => 0.29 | 97.6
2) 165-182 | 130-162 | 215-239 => 0.36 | 98.6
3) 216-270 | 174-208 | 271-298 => -0.22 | 86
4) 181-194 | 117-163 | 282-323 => 0.49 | 96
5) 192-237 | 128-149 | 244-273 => 0.09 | 104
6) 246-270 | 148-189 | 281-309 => -0.19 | 90.5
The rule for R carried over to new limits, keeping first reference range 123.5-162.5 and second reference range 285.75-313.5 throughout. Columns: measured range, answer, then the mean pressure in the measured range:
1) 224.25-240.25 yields -1.3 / 103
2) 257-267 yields -1.6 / 110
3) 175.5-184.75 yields 3.7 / 57.9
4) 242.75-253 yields -1.4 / 108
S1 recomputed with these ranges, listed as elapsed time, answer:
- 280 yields 94.71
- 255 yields 107.7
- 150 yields 97.26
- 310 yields 94.84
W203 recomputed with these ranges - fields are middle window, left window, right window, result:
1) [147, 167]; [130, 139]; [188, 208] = -0.08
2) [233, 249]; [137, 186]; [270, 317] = -0.19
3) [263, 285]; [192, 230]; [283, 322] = -0.09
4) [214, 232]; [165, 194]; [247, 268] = -0.10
